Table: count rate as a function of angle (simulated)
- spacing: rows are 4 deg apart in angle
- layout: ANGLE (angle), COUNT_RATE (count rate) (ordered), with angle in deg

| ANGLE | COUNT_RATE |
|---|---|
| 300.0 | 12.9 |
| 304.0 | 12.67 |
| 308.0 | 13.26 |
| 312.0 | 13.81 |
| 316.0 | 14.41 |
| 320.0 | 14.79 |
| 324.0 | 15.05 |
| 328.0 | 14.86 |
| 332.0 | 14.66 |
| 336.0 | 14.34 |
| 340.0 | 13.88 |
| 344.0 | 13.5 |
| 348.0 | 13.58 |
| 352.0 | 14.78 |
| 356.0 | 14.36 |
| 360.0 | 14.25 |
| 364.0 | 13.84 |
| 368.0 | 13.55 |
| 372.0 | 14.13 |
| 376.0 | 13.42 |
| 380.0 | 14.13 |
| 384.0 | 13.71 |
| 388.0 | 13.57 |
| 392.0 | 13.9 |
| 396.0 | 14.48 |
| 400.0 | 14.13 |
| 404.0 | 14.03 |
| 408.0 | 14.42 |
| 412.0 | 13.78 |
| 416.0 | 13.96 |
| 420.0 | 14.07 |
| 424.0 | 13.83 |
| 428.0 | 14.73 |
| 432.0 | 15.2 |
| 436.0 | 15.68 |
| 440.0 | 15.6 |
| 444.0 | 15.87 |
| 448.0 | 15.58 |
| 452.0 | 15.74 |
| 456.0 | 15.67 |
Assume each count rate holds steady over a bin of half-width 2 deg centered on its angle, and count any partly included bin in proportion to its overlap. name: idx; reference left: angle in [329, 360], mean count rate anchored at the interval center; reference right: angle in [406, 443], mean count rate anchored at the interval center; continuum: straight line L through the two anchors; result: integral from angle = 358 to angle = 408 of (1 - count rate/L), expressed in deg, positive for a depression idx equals 1.6 deg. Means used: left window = 14.2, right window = 14.6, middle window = 13.9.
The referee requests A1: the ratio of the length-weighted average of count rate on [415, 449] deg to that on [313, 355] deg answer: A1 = 1.04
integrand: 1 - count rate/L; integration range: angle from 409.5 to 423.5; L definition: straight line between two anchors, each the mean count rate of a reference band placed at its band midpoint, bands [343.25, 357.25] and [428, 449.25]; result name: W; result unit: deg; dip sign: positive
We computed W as 1.1 deg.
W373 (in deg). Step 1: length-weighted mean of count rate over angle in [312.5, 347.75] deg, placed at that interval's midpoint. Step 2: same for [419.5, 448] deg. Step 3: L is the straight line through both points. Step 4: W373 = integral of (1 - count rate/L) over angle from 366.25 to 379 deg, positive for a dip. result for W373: 0.8 deg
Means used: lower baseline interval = 14.4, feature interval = 13.7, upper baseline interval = 15.1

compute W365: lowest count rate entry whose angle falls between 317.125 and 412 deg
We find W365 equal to 13.42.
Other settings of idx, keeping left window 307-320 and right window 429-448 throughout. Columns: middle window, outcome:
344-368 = 0.79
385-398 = 0.87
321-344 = -0.37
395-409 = 0.80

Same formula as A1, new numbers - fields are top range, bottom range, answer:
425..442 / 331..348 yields 1.09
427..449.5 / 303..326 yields 1.10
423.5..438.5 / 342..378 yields 1.08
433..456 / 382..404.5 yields 1.12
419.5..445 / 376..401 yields 1.08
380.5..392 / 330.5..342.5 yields 0.97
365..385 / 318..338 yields 0.94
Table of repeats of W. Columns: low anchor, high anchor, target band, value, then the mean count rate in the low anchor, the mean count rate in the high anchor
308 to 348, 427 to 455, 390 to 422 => 2.2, 14.3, 15.5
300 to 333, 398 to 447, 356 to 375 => 0.5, 14.1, 14.6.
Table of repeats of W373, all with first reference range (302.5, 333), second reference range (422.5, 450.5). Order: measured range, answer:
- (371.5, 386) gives 0.9 deg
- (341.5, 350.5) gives 0.5 deg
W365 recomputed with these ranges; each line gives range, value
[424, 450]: 13.83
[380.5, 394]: 13.57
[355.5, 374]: 13.55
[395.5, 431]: 13.78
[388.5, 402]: 13.9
